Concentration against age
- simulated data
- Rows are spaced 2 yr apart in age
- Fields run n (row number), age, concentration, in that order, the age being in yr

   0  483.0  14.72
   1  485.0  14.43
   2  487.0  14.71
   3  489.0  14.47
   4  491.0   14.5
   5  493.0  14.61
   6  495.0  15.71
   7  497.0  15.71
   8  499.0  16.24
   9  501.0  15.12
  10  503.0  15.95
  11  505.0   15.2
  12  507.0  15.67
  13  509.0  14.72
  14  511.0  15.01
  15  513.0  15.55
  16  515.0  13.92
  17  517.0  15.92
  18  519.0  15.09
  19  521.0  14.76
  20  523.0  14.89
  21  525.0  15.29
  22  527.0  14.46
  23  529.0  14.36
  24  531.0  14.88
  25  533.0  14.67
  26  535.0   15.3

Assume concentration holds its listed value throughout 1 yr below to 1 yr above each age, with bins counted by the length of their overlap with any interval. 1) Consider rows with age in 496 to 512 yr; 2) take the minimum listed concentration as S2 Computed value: 14.72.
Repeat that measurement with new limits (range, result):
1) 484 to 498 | 14.43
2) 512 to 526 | 13.92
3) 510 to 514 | 15.01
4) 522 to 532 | 14.36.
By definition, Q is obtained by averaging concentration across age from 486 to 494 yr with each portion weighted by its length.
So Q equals 14.6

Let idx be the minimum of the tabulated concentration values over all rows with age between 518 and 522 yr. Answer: 14.76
